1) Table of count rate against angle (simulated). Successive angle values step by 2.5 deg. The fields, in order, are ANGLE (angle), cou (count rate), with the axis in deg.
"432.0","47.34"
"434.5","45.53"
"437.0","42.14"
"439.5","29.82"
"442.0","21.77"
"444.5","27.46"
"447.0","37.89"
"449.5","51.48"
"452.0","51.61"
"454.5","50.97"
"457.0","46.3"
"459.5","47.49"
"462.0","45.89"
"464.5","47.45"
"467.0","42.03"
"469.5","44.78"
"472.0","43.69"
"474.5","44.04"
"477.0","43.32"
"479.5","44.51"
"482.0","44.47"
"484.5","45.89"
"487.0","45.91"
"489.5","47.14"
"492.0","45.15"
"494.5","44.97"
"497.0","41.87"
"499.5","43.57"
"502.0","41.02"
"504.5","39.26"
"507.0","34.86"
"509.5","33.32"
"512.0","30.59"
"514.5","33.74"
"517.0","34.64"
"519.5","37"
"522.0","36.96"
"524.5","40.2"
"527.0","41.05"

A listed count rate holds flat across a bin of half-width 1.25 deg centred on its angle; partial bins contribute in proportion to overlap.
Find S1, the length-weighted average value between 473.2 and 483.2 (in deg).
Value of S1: 44.1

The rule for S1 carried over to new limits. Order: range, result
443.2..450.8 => 38.9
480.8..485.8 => 45.2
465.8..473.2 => 43.5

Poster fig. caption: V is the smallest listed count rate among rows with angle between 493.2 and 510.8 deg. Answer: 33.32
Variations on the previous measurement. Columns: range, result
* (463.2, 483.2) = 42.03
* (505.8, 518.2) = 30.59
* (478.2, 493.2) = 44.47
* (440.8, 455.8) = 21.77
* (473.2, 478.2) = 43.32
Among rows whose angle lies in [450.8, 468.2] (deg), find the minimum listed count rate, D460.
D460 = 42.03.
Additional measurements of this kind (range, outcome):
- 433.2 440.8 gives 29.82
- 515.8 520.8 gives 34.64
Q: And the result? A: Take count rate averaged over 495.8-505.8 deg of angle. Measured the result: 41.4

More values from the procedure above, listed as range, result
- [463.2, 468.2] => 44.8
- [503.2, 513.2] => 34.6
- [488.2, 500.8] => 44.5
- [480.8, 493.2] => 45.7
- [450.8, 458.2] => 49.6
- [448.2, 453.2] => 51.4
